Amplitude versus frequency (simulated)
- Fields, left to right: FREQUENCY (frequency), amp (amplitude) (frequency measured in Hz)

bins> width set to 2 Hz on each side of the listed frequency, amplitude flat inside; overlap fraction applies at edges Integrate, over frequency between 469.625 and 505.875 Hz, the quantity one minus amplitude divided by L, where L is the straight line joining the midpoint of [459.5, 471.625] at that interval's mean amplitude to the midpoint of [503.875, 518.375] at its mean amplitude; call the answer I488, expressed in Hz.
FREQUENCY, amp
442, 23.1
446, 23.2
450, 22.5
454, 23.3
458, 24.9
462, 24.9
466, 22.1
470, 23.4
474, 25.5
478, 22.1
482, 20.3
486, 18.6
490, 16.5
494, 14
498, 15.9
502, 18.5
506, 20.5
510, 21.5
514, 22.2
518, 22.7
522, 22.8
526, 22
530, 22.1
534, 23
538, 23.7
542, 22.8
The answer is 5.3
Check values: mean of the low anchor 23.5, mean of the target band 19.3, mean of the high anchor 21.6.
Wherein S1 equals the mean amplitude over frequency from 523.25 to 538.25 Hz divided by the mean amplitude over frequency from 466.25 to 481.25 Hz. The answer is 1.0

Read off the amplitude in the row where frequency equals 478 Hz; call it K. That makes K 22.1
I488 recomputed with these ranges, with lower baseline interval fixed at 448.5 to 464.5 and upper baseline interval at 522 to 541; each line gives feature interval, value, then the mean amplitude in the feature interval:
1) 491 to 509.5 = 4.5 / 17.5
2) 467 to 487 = 1.2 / 22.2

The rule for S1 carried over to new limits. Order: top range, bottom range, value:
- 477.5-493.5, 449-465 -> 0.78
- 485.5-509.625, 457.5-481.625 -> 0.75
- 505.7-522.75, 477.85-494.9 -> 1.21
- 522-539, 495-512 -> 1.20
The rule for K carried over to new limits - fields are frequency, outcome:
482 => 20.3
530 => 22.1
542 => 22.8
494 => 14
